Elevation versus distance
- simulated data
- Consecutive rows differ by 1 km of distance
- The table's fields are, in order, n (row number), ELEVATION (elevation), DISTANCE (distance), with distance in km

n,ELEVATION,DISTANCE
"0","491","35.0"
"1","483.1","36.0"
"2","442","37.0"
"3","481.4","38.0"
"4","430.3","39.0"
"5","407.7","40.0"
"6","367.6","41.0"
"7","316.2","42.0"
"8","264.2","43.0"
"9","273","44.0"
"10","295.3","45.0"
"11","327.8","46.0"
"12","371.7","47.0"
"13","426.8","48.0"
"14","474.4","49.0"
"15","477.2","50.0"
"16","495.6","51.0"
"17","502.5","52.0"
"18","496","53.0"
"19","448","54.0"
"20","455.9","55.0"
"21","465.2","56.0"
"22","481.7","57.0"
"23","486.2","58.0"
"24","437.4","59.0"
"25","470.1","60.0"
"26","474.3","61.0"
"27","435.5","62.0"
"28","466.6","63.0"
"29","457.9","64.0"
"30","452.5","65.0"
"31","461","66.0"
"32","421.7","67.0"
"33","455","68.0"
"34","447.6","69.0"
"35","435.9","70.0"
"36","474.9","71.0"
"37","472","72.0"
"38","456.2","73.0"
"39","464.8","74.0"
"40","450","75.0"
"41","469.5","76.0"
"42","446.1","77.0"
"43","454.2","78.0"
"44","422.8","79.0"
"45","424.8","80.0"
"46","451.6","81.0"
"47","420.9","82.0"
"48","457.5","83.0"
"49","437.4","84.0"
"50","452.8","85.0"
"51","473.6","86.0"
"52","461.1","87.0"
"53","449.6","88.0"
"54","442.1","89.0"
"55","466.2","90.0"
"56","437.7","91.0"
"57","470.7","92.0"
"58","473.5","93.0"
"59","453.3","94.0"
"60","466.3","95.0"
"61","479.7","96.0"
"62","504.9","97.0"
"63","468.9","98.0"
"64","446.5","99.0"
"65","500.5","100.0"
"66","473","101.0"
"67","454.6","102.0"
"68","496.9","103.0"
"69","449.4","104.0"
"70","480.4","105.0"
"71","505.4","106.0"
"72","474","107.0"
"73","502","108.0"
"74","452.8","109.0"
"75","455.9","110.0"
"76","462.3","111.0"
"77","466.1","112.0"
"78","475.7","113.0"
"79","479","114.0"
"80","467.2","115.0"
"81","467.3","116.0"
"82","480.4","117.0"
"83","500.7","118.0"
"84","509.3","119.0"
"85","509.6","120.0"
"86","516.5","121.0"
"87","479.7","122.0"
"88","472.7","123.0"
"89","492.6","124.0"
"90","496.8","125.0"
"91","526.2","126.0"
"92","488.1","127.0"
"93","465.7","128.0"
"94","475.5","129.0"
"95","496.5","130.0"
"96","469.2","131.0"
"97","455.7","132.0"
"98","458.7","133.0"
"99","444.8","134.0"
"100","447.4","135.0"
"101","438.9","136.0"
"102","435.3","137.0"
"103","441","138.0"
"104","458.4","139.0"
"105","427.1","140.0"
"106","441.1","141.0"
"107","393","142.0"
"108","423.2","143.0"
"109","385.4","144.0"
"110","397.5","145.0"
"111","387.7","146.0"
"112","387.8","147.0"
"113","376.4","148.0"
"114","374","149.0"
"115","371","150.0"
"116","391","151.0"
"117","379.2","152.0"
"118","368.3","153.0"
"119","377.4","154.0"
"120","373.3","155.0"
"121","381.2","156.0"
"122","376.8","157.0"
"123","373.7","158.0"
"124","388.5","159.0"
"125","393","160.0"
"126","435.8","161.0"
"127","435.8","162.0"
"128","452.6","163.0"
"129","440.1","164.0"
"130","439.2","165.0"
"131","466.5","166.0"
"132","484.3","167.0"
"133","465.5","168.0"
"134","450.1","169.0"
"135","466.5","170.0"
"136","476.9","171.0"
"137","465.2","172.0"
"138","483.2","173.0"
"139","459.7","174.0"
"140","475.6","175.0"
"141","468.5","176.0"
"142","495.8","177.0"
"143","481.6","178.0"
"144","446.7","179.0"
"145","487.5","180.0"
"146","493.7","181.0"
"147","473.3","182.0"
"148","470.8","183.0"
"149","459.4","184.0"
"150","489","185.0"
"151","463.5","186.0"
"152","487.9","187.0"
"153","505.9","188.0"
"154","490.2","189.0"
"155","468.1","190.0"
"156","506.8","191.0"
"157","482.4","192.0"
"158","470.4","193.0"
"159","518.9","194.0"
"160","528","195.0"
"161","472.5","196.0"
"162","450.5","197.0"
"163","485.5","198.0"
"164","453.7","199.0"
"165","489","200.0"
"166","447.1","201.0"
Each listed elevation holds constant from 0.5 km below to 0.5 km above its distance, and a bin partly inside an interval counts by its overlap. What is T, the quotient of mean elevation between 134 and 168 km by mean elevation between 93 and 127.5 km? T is 0.86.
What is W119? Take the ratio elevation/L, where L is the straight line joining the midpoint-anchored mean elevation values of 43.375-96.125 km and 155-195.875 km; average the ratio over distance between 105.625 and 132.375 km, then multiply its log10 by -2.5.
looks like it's -0.07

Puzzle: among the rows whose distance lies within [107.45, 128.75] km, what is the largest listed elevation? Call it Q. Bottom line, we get 526.2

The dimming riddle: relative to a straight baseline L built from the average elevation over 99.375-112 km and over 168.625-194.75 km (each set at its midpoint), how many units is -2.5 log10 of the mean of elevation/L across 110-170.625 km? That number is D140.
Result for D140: 0.08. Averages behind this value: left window 475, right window 479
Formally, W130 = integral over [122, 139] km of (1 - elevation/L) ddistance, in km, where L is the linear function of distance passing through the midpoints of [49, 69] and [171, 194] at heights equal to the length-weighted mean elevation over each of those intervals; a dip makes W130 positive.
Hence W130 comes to 0.2 km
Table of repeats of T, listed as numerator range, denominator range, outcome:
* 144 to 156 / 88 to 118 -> 0.81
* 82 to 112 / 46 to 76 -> 1.02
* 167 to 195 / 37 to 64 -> 1.13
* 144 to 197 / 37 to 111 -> 0.99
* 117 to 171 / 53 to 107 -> 0.95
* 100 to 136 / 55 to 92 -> 1.05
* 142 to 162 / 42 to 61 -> 0.92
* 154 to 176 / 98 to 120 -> 0.92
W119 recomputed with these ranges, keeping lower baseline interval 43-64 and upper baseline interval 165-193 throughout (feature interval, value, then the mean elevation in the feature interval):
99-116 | -0.050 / 474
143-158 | 0.217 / 382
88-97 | -0.038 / 463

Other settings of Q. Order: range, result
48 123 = 516.5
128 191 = 506.8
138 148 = 458.4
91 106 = 505.4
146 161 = 435.8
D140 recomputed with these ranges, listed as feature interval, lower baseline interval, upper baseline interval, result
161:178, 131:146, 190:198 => 0.00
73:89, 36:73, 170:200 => -0.02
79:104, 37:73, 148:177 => -0.07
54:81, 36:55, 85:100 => -0.05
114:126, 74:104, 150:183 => -0.09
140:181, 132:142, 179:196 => 0.09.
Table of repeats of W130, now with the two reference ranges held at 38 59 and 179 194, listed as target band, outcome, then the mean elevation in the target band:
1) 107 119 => -0.8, 475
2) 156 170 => 1.2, 430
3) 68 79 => -0.7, 455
